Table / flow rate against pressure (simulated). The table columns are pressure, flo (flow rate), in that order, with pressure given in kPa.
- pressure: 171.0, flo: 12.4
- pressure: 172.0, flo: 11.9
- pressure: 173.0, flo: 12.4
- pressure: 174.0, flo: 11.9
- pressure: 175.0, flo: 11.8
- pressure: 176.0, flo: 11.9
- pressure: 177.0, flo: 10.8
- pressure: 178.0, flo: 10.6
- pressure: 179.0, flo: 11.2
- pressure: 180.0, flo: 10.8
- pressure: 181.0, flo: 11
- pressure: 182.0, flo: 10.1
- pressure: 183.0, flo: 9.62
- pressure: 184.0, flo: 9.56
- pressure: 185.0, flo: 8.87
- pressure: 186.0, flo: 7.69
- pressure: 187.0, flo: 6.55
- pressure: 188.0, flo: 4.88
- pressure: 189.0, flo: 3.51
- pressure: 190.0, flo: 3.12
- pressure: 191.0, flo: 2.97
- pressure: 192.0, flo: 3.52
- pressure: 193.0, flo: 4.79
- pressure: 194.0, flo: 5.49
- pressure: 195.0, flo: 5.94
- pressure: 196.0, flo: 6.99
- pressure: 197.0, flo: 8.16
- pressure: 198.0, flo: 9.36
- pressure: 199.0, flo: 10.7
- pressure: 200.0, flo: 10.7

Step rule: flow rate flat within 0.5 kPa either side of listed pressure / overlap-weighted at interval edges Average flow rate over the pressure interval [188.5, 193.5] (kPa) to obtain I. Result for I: 3.58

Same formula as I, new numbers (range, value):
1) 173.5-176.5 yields 11.9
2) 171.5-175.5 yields 12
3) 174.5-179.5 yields 11.3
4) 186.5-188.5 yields 5.71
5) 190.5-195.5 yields 4.54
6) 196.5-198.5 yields 8.76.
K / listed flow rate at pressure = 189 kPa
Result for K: 3.51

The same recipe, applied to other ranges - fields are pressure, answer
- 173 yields 12.4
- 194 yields 5.49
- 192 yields 3.52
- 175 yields 11.8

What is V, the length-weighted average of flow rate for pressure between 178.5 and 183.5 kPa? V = 10.5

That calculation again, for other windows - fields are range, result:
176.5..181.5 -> 10.9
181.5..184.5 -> 9.76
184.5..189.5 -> 6.3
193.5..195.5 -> 5.71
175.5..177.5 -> 11.4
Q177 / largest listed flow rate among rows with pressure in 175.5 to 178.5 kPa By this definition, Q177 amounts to 11.9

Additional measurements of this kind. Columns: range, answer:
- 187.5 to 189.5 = 4.88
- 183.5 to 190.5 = 9.56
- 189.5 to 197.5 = 8.16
